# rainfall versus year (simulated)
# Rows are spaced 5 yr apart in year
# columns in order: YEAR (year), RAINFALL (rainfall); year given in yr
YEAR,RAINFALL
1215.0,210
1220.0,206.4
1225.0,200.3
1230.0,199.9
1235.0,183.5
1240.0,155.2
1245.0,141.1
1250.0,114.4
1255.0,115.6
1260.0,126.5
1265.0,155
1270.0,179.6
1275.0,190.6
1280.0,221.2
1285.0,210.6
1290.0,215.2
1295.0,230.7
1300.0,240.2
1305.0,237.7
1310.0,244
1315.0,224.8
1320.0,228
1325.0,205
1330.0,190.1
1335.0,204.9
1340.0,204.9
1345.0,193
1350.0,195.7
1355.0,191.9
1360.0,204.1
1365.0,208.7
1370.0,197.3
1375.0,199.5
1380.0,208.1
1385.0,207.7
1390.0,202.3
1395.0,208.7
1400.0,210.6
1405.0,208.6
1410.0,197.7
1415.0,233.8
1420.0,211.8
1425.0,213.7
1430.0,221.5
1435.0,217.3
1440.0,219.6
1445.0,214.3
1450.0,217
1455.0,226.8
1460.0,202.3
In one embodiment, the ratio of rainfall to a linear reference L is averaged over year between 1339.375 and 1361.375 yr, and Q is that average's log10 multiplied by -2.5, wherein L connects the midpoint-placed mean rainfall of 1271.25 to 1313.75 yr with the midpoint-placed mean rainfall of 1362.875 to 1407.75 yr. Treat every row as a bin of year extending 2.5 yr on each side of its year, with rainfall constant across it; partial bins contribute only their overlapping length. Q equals 0.08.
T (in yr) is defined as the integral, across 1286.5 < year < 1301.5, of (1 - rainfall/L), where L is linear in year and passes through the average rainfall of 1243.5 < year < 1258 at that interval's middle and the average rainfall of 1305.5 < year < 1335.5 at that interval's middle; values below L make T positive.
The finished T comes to -3.7 yr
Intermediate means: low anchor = 123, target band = 227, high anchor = 218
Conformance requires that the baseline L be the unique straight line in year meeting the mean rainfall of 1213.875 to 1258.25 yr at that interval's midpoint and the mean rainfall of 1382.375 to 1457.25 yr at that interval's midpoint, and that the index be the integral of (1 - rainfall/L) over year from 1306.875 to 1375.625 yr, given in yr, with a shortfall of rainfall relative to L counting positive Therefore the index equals -4.7 yr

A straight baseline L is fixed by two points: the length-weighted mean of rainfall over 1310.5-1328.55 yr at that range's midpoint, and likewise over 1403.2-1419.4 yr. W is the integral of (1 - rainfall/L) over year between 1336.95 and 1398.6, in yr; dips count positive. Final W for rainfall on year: 4.2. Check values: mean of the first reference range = 220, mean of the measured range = 202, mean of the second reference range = 213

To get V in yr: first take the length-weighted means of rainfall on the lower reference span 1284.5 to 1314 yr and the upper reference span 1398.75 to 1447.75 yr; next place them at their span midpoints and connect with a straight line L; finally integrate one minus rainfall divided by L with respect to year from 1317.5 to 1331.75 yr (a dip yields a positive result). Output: 1.2 yr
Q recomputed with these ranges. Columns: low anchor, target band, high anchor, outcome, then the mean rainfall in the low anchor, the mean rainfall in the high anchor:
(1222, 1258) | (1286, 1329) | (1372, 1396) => -0.25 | 159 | 205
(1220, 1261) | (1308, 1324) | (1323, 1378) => -0.22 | 159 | 200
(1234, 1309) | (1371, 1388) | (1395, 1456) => 0.01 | 182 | 215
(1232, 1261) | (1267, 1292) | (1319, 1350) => -0.23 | 141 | 202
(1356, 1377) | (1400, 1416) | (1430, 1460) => 0.00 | 202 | 218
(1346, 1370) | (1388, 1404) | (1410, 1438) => 0.01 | 199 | 218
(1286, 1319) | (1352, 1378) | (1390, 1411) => 0.08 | 231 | 207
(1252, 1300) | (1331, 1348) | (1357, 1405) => -0.01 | 185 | 205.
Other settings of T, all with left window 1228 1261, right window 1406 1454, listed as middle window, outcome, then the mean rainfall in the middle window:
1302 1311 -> -3.64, 240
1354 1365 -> -0.62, 201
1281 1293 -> -3.73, 215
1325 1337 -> -1.25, 199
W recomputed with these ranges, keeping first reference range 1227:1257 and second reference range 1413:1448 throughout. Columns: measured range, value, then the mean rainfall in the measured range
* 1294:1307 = -4.76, 237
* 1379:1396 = -0.23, 206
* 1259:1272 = 0.44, 156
